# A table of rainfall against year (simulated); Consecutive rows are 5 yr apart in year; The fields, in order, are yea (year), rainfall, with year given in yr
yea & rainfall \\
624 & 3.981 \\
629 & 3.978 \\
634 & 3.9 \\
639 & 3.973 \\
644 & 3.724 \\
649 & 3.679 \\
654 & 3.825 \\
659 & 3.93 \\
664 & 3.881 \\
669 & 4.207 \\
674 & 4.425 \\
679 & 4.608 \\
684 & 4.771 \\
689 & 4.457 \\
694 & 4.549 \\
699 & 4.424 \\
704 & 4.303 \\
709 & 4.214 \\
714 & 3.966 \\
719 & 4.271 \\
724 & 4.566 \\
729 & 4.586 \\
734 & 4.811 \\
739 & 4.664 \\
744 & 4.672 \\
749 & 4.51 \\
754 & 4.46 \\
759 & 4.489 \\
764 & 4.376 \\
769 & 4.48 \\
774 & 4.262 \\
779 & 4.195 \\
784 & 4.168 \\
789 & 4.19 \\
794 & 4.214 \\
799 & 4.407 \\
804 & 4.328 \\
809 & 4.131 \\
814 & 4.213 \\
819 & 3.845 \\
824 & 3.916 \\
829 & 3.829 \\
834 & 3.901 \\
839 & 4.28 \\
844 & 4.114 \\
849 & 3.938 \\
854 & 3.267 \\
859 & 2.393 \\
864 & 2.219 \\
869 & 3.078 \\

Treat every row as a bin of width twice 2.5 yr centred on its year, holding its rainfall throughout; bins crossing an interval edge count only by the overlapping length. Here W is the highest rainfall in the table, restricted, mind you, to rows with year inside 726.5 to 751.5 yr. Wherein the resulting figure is 4.811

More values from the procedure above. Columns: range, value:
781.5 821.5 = 4.407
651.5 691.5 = 4.771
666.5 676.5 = 4.425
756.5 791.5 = 4.489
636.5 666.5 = 3.973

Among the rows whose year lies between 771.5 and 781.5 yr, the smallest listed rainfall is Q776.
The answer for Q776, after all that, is 4.195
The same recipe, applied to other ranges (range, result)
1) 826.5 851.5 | 3.829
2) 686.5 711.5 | 4.214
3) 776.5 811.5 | 4.131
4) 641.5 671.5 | 3.679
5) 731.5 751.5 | 4.51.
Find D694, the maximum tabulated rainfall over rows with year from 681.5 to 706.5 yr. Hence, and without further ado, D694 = 4.771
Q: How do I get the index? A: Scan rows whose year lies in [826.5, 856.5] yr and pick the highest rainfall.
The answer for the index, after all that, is 4.28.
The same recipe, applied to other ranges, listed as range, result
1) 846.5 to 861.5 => 3.938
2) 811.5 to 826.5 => 4.213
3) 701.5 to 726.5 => 4.566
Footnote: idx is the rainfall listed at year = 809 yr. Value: 4.131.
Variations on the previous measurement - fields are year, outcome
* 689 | 4.457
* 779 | 4.195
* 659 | 3.93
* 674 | 4.425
